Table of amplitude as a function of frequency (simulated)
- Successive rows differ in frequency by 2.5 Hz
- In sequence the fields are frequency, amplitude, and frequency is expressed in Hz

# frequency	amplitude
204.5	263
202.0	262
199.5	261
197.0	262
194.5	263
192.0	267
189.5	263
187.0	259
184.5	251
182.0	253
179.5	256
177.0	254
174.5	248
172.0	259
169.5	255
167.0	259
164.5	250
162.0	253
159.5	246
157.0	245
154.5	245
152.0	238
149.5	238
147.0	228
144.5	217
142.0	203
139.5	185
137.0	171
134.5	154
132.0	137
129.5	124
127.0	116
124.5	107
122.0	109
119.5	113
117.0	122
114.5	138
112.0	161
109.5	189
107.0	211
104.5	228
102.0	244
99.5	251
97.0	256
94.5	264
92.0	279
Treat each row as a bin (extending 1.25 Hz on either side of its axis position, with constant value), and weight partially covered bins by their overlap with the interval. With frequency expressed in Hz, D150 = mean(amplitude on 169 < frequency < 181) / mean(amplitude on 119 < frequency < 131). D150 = 2.22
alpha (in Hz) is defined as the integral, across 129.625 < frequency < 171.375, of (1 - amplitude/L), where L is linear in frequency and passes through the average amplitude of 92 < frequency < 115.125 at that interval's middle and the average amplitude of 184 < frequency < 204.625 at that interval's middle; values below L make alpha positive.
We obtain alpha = 4.2 Hz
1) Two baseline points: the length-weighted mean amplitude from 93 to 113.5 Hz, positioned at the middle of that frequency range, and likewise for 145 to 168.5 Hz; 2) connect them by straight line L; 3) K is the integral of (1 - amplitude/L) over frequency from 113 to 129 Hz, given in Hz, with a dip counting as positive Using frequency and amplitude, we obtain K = 7.8 Hz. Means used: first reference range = 225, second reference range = 244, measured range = 118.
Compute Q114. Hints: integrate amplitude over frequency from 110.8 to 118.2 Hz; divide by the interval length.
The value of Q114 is 140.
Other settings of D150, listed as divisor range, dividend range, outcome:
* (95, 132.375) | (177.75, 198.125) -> 1.53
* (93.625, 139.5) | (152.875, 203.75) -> 1.49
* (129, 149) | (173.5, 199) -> 1.42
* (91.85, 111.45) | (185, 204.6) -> 1.11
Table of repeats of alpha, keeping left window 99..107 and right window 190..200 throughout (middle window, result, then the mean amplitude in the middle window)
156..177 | 0.2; 252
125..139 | 5.9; 141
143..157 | 0.9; 234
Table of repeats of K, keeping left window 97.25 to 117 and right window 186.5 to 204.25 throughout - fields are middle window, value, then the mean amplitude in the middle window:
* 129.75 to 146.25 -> 3.5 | 176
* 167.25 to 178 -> -0.3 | 254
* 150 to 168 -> -0.8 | 247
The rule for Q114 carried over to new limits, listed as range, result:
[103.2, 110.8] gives 209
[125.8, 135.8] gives 133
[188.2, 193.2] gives 265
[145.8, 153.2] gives 235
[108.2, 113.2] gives 175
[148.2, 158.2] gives 241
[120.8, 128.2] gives 111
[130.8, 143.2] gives 170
